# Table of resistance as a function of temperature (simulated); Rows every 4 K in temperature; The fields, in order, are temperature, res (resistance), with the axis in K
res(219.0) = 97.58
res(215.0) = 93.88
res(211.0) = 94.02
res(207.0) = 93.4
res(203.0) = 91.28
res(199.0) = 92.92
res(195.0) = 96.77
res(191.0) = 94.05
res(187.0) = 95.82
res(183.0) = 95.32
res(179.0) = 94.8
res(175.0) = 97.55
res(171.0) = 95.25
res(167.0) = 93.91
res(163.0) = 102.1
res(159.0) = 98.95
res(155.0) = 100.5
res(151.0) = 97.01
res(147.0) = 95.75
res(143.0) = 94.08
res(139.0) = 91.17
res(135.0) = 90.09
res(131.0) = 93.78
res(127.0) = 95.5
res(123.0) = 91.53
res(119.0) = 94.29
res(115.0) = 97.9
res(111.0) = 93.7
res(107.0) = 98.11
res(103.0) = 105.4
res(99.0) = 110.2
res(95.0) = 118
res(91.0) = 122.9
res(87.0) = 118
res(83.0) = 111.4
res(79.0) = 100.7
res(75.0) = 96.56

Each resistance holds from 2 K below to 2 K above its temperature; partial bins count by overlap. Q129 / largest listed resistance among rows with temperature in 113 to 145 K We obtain 97.9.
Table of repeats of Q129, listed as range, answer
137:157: 100.5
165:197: 97.55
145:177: 102.1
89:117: 122.9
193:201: 96.77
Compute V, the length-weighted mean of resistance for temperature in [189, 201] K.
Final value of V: 94.6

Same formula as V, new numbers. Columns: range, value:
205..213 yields 93.7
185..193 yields 94.9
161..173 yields 97.1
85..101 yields 117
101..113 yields 99.1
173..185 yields 95.9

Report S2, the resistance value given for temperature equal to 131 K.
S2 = 93.78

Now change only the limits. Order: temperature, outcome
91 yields 122.9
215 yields 93.88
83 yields 111.4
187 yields 95.82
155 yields 100.5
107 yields 98.11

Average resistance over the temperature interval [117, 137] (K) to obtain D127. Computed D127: 93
